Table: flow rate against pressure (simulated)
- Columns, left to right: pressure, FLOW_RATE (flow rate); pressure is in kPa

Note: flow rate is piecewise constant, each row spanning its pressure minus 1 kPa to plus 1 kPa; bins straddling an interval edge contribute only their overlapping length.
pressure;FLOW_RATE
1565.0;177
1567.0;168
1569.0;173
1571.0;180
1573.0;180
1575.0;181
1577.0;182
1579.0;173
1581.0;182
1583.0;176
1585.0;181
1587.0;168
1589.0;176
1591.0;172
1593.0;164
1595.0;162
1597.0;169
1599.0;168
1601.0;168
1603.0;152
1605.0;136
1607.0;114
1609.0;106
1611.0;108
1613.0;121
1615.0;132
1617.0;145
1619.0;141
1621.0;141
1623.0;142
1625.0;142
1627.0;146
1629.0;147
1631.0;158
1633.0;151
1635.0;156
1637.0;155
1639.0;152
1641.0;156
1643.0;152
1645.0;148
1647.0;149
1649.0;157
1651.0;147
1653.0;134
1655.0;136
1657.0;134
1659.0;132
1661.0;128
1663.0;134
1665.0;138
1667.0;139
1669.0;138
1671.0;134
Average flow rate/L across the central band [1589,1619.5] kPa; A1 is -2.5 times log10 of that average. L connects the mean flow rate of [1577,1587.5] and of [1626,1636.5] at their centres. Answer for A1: 0.15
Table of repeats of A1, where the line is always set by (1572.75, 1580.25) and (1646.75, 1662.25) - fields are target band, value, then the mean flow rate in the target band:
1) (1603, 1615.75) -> 0.31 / 122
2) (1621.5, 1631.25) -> 0.05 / 146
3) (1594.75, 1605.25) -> 0.04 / 161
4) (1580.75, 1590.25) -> -0.01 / 176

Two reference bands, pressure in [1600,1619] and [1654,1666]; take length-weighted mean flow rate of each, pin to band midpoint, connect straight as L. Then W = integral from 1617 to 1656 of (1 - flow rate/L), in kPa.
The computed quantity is -4.4 kPa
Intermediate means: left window 132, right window 134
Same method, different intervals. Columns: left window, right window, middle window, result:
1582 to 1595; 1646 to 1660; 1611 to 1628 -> 2.2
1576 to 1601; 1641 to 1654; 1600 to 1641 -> 4.7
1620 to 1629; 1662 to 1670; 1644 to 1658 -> -0.4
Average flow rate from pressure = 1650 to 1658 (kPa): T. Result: 138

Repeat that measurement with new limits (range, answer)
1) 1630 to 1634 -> 154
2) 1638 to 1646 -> 152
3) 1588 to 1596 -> 168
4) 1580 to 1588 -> 177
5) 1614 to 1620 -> 139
